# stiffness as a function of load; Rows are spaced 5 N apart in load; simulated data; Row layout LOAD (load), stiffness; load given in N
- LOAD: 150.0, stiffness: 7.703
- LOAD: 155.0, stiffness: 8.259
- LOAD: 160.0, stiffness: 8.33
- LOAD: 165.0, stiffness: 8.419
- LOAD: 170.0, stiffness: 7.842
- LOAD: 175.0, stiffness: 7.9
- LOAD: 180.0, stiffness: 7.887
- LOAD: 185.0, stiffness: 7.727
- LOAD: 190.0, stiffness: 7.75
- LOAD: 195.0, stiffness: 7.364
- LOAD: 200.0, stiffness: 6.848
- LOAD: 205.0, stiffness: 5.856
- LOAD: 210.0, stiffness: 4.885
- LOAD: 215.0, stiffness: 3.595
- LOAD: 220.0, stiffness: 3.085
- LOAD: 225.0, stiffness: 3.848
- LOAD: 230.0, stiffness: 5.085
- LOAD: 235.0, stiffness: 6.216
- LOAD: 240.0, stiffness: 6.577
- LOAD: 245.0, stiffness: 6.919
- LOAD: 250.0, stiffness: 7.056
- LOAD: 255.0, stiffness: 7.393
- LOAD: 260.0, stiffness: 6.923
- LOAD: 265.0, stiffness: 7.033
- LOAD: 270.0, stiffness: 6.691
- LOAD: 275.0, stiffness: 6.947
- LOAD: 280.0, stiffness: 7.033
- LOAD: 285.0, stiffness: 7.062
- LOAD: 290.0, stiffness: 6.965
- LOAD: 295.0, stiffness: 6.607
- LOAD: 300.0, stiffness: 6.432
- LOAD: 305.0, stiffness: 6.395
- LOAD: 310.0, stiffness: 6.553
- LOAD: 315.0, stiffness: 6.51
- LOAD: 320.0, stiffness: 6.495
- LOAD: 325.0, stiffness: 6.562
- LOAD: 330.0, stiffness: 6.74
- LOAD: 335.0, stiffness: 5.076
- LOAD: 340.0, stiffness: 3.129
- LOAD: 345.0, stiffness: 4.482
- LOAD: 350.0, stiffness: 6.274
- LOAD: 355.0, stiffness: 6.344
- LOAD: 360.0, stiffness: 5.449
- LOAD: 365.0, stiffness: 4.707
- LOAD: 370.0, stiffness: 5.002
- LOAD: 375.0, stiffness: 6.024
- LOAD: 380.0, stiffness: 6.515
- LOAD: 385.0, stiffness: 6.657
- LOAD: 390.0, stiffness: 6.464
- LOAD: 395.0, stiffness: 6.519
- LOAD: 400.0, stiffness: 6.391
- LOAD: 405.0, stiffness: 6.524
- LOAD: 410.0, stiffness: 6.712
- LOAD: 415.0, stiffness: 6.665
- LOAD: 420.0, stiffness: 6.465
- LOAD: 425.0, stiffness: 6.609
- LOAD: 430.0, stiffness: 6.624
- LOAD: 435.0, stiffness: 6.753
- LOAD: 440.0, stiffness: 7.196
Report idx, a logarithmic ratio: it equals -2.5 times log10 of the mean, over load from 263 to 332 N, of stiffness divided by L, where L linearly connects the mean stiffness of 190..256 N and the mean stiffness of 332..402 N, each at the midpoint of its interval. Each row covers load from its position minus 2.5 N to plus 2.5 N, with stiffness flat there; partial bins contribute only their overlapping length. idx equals -0.17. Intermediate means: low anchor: 5.79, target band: 6.71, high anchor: 5.65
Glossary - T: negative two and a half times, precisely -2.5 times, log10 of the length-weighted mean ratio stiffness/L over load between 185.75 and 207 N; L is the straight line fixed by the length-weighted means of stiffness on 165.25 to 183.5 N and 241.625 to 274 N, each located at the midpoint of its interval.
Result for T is 0.10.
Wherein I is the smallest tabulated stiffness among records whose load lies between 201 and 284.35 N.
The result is 3.085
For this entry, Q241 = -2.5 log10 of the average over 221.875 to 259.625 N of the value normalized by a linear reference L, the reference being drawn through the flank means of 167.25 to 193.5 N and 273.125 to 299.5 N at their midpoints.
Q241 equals 0.18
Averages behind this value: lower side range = 7.81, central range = 6.15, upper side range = 6.89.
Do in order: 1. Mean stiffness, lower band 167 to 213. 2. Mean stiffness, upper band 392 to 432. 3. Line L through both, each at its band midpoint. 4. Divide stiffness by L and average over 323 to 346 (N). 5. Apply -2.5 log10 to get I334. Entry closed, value 0.28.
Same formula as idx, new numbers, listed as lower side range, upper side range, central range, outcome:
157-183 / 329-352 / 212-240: 0.467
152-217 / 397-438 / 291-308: 0.058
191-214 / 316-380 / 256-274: -0.172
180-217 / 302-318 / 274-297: -0.074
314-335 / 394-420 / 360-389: 0.126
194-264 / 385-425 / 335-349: 0.414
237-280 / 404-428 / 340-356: 0.274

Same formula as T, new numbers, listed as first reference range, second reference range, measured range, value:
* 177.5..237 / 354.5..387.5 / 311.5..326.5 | -0.13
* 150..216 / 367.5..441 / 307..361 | 0.16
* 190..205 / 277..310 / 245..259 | -0.04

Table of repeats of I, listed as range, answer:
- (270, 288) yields 6.691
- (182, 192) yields 7.727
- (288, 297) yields 6.607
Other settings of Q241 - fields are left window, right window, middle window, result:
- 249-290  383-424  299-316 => 0.07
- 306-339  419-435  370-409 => 0.02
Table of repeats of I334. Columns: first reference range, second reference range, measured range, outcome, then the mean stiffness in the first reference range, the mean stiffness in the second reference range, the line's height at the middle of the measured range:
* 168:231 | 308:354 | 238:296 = -0.17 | 6.14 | 5.77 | 5.95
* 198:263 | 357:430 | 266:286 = -0.18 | 5.72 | 6.21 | 5.85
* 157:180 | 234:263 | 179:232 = 0.30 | 8.1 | 6.88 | 7.54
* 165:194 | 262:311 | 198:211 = 0.27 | 7.85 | 6.78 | 7.6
